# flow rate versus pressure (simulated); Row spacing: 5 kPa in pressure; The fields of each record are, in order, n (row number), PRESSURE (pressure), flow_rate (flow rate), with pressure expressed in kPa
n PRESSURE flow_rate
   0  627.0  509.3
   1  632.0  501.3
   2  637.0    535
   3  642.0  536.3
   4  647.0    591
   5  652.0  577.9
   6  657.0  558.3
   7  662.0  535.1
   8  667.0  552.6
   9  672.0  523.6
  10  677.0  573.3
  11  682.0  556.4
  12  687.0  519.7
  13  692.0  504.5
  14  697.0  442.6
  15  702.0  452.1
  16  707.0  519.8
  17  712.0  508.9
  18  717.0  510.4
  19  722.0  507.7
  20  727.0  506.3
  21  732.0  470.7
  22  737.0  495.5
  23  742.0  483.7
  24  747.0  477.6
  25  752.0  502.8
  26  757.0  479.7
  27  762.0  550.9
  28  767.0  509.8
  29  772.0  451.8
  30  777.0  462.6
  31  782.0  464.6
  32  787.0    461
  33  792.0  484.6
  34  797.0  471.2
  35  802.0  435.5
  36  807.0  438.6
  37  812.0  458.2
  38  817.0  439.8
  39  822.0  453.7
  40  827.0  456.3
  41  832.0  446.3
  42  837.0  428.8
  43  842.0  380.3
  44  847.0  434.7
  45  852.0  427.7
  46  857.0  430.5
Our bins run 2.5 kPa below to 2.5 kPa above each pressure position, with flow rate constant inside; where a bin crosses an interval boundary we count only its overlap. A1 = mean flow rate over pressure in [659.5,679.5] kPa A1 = 546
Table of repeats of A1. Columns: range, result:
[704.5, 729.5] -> 511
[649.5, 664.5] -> 557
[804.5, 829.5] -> 449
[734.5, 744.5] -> 490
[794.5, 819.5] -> 449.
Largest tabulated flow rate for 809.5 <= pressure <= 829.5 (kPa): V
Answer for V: 458.2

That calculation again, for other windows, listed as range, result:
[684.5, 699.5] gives 519.7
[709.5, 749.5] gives 510.4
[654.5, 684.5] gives 573.3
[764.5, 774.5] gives 509.8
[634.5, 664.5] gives 591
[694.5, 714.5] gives 519.8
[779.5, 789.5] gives 464.6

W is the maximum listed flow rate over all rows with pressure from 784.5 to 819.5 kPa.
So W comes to 484.6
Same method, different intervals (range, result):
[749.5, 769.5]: 550.9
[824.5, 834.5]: 456.3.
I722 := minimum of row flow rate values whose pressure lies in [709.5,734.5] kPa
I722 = 470.7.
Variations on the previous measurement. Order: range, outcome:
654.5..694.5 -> 504.5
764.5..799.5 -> 451.8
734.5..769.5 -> 477.6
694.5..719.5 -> 442.6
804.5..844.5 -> 380.3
